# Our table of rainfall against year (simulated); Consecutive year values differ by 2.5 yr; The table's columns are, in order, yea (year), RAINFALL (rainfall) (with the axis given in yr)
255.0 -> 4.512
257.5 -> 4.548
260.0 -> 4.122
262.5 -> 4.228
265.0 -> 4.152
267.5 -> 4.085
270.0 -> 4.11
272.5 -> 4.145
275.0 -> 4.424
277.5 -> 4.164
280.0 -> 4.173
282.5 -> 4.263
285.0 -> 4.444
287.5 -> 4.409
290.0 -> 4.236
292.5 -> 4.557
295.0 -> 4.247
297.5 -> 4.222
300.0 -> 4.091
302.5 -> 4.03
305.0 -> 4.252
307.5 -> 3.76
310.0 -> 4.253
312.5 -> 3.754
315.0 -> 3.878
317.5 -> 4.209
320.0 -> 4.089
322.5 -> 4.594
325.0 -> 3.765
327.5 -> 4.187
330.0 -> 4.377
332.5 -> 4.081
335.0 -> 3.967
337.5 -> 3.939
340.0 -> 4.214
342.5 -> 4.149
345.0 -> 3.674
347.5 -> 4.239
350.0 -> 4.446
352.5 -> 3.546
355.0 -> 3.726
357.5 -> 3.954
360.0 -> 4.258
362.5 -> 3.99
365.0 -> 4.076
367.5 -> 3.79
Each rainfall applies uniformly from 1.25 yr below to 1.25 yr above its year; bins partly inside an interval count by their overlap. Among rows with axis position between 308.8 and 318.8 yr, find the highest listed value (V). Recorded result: 4.253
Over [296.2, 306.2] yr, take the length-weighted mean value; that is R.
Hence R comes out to 4.15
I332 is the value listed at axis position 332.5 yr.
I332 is 4.081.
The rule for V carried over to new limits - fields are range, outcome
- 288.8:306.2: 4.557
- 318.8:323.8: 4.594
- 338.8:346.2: 4.214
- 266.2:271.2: 4.11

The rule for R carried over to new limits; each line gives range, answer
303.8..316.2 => 3.98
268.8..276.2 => 4.23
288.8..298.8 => 4.31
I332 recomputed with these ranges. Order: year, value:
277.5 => 4.164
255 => 4.512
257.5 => 4.548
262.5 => 4.228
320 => 4.089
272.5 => 4.145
